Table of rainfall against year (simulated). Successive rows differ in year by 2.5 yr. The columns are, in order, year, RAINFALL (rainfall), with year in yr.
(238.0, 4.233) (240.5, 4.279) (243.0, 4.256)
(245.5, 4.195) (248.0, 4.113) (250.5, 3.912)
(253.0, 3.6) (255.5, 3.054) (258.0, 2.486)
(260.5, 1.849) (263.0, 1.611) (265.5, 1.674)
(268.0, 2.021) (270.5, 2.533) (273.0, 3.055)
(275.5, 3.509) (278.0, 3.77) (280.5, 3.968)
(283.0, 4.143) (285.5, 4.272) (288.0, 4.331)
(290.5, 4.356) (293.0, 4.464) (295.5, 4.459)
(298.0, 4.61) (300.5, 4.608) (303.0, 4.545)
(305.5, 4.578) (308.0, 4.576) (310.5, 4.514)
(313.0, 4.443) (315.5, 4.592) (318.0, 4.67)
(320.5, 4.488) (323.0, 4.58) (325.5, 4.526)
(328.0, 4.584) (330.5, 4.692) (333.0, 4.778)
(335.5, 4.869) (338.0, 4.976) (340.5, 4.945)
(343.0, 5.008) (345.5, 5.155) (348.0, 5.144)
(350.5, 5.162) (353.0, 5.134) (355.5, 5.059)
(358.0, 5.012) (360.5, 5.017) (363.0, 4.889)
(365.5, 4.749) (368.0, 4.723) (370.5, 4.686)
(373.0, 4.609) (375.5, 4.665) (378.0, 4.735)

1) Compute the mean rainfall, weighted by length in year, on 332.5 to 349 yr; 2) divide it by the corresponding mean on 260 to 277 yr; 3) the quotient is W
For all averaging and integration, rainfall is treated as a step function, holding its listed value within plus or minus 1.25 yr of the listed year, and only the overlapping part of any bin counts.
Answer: 2.11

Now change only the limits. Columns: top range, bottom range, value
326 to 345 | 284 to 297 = 1.11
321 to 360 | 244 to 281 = 1.63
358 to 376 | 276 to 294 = 1.15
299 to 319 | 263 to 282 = 1.60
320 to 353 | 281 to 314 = 1.09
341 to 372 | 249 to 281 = 1.76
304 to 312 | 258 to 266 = 2.48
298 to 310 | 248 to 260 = 1.40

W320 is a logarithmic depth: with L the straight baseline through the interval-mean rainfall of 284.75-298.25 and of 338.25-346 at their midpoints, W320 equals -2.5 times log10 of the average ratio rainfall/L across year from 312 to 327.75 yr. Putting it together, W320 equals 0.05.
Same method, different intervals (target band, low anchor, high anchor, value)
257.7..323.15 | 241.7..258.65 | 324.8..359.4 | 0.13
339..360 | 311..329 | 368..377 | -0.10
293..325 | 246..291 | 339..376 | -0.14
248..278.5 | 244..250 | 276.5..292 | 0.43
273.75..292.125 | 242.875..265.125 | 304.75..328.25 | -0.07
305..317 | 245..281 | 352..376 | -0.17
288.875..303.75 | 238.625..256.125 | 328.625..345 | -0.01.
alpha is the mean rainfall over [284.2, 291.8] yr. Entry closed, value 4.32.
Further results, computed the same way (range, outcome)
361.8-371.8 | 4.76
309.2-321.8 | 4.54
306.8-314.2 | 4.51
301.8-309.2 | 4.57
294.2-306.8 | 4.56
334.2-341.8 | 4.93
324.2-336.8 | 4.69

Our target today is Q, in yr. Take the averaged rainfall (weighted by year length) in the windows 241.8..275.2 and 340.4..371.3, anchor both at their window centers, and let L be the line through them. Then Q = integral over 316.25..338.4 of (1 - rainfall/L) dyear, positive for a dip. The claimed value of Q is -1.4 yr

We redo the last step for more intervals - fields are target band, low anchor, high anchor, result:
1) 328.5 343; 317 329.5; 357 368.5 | -0.56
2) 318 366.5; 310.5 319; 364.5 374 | -2.64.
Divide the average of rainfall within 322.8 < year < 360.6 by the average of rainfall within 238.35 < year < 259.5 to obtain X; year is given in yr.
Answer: 1.32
